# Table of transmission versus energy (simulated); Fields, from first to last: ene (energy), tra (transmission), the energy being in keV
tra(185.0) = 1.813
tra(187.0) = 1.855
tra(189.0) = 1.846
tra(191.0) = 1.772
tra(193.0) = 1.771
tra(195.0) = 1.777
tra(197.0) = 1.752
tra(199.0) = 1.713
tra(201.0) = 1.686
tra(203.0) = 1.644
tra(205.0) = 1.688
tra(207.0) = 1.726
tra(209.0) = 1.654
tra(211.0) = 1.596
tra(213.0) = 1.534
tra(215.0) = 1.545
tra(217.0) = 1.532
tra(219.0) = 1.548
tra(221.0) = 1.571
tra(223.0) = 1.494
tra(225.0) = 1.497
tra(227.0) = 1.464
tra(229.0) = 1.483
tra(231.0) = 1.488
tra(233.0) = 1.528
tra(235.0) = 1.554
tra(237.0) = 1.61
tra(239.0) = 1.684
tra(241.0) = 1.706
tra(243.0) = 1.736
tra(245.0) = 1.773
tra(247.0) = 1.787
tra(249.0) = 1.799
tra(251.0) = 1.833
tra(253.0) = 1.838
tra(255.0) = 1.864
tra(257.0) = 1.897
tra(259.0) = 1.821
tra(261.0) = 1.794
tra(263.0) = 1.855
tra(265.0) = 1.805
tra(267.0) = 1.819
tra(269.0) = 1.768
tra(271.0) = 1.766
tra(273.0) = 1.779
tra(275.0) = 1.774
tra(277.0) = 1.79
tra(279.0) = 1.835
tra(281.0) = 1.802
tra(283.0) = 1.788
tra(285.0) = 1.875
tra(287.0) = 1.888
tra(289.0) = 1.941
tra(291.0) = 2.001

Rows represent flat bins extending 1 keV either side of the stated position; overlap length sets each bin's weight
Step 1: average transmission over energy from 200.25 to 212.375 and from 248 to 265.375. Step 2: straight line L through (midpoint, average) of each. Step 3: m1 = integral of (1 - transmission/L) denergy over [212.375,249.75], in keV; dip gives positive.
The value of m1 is 3.3 keV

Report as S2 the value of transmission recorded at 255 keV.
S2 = 1.864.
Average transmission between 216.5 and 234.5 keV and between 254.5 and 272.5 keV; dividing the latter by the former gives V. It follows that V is 1.2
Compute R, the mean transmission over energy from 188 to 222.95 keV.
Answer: 1.66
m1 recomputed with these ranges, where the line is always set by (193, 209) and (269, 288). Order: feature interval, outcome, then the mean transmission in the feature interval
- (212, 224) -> 1.4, 1.54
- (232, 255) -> 0.6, 1.72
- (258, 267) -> -0.2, 1.82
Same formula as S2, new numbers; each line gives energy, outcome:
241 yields 1.706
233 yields 1.528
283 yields 1.788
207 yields 1.726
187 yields 1.855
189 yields 1.846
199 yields 1.713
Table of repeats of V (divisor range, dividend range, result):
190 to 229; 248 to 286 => 1.12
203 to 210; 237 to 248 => 1.03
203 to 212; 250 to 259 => 1.11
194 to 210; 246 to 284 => 1.06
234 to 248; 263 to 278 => 1.06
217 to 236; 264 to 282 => 1.18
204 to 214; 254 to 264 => 1.13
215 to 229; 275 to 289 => 1.21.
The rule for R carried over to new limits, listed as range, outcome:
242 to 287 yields 1.81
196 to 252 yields 1.63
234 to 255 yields 1.74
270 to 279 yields 1.78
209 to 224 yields 1.55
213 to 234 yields 1.52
